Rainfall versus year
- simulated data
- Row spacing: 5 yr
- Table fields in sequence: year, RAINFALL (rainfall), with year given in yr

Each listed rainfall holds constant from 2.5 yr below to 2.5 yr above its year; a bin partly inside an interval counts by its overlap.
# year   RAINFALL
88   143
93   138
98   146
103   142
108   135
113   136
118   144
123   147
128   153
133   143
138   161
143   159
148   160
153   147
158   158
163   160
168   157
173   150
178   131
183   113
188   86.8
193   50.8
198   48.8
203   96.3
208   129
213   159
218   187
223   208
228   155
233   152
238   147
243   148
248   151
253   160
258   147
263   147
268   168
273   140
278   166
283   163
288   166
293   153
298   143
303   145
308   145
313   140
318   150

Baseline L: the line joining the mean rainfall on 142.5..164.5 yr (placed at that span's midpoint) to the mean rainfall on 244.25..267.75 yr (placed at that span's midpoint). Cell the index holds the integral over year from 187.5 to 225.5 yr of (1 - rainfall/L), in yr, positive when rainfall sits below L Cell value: 7.8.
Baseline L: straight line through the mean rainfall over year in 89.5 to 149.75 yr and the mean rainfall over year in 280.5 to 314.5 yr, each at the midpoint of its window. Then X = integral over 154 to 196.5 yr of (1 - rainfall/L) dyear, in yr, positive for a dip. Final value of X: 6.68 yr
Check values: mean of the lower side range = 147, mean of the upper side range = 151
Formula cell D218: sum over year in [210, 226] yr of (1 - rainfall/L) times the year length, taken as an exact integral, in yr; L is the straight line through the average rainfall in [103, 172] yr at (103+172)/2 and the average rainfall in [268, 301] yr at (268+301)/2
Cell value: -3.0 yr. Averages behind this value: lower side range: 150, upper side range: 156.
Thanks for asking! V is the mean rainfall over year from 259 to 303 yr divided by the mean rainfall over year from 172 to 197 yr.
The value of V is 1.5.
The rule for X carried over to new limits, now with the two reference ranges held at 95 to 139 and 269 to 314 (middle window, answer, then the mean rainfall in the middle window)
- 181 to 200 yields 9.41 yr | 74.5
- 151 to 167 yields -0.98 yr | 155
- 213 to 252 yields -3.64 yr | 164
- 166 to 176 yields -0.36 yr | 152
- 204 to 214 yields 0.94 yr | 135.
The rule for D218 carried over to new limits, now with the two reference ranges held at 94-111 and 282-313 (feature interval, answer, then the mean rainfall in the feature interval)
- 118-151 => -2.5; 153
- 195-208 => 5.6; 82.6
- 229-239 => -0.2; 151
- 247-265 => -0.3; 151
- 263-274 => -0.4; 154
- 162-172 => -0.9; 157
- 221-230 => -2.1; 182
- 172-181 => 0.4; 137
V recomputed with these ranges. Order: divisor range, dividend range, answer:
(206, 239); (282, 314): 0.92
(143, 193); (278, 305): 1.14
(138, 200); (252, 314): 1.19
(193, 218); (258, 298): 1.41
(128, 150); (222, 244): 1.03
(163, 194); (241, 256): 1.26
